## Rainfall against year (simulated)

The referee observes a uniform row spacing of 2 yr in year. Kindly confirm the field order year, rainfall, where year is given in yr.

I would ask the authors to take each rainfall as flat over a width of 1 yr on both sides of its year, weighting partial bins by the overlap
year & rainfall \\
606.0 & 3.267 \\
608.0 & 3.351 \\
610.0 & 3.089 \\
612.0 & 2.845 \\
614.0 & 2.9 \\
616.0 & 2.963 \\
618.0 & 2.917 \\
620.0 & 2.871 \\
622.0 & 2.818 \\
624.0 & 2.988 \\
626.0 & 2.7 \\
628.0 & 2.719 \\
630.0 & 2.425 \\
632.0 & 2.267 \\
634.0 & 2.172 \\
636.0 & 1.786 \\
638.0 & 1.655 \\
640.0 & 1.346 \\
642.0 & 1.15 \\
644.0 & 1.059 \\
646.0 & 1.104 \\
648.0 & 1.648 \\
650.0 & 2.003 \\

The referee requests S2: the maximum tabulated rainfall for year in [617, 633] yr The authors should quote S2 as 2.988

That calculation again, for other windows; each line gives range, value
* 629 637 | 2.425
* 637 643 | 1.655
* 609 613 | 3.089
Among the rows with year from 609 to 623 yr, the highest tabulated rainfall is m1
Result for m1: 3.089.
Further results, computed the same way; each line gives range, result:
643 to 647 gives 1.104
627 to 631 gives 2.719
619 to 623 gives 2.871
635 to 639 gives 1.786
